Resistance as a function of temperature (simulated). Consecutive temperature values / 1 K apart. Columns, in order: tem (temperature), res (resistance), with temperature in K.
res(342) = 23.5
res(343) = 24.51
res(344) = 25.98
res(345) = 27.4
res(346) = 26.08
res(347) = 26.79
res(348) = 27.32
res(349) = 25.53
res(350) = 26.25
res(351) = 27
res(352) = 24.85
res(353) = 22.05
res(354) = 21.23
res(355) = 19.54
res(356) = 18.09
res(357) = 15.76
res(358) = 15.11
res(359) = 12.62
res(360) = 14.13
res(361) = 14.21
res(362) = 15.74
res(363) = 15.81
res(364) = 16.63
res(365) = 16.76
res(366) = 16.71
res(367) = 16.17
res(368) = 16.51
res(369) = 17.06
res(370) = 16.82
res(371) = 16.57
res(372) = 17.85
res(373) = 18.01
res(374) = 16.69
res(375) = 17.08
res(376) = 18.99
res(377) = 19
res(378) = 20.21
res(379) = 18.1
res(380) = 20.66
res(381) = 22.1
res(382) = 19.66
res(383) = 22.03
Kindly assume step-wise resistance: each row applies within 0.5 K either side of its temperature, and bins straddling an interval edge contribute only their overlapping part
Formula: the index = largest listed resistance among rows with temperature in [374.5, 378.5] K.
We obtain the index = 20.21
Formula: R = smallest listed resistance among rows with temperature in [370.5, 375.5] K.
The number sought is 16.57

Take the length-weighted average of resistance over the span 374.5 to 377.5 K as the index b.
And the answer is 18.4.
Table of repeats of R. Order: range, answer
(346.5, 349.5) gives 25.53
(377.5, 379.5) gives 18.1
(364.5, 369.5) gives 16.17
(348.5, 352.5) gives 24.85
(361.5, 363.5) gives 15.74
